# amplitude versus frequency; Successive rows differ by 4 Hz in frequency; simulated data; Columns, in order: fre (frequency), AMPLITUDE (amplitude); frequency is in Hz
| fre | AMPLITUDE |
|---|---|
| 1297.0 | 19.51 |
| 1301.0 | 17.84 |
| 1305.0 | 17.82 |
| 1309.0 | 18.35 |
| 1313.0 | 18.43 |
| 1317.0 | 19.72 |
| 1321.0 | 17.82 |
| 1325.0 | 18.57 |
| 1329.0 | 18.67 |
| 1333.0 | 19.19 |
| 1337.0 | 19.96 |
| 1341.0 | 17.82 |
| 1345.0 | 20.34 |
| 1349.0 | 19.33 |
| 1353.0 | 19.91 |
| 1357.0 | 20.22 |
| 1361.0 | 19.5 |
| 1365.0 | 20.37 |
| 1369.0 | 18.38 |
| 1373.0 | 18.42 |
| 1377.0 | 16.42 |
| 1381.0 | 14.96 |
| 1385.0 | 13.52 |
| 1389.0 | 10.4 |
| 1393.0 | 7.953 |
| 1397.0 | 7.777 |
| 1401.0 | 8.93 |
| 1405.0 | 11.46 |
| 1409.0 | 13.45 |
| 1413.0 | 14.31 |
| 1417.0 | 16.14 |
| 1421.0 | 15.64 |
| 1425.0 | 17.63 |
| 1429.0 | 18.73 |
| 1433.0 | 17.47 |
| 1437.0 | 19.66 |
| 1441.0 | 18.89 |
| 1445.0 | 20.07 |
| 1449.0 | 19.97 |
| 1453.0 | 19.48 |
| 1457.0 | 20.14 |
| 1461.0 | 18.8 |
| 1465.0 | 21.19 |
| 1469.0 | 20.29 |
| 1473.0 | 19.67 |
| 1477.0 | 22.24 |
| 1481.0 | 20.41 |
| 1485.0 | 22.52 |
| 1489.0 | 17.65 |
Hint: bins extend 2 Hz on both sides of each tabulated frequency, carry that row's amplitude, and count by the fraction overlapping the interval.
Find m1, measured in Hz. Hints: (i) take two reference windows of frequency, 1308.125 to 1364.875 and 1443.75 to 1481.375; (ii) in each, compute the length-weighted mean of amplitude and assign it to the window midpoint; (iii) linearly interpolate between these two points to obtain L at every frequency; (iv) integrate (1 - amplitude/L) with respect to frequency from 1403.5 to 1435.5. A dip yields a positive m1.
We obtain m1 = 6.7 Hz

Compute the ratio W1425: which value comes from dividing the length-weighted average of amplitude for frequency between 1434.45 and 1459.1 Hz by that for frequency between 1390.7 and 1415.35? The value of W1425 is 1.83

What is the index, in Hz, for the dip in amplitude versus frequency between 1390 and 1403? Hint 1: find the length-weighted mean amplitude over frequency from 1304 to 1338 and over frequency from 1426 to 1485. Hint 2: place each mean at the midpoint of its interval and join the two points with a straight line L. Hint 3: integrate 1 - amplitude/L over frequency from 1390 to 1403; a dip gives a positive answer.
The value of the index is 7.4 Hz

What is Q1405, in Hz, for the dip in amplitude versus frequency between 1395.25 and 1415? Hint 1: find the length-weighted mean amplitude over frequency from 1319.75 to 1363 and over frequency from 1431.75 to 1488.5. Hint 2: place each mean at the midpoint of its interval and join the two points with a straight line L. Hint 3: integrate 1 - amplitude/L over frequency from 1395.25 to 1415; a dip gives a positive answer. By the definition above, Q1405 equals 8.5 Hz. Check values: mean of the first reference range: 19.2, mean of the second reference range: 20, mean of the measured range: 11.2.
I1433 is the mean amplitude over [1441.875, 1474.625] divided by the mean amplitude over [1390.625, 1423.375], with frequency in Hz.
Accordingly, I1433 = 1.66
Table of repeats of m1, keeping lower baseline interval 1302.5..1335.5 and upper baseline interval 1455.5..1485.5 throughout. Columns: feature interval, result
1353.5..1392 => 4.93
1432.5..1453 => 0.86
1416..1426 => 1.78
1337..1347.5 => -0.21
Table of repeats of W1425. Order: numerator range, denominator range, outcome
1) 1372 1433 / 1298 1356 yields 0.73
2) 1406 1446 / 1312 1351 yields 0.89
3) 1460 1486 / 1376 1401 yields 1.82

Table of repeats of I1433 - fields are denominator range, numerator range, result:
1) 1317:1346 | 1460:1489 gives 1.09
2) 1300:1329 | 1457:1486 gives 1.12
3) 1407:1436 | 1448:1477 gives 1.23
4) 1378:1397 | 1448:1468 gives 1.73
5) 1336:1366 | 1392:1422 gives 0.61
